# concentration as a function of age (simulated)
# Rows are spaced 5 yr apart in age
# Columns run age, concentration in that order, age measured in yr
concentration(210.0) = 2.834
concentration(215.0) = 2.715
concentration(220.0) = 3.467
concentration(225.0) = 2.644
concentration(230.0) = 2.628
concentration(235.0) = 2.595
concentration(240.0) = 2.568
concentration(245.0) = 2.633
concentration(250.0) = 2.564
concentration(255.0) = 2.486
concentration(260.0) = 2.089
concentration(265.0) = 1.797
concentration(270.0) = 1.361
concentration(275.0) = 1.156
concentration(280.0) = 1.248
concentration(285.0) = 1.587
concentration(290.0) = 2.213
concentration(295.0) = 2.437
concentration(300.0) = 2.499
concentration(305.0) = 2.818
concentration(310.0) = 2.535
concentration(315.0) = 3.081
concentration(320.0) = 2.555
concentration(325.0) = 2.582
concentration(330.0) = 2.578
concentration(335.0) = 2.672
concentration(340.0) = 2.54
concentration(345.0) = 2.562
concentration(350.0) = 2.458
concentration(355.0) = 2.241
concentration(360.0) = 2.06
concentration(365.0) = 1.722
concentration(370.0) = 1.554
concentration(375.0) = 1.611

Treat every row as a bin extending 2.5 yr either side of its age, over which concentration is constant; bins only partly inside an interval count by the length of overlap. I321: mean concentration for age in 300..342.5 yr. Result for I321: 2.66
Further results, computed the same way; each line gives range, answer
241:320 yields 2.19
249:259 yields 2.45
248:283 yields 1.8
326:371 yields 2.3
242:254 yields 2.58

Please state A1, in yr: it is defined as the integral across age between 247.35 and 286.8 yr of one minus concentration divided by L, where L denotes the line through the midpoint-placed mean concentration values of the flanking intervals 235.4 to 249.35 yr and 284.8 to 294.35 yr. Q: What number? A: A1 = 9.3 yr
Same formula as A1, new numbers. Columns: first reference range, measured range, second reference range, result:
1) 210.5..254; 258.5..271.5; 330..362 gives 4.4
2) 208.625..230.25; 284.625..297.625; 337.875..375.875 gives 1.6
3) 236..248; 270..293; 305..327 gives 9.6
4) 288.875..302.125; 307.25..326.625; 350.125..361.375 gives -3.0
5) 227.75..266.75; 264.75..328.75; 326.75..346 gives 9.2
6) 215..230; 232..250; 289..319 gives 1.6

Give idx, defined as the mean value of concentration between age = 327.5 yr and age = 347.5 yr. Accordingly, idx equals 2.59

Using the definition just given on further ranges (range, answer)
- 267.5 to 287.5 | 1.34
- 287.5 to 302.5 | 2.38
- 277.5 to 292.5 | 1.68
